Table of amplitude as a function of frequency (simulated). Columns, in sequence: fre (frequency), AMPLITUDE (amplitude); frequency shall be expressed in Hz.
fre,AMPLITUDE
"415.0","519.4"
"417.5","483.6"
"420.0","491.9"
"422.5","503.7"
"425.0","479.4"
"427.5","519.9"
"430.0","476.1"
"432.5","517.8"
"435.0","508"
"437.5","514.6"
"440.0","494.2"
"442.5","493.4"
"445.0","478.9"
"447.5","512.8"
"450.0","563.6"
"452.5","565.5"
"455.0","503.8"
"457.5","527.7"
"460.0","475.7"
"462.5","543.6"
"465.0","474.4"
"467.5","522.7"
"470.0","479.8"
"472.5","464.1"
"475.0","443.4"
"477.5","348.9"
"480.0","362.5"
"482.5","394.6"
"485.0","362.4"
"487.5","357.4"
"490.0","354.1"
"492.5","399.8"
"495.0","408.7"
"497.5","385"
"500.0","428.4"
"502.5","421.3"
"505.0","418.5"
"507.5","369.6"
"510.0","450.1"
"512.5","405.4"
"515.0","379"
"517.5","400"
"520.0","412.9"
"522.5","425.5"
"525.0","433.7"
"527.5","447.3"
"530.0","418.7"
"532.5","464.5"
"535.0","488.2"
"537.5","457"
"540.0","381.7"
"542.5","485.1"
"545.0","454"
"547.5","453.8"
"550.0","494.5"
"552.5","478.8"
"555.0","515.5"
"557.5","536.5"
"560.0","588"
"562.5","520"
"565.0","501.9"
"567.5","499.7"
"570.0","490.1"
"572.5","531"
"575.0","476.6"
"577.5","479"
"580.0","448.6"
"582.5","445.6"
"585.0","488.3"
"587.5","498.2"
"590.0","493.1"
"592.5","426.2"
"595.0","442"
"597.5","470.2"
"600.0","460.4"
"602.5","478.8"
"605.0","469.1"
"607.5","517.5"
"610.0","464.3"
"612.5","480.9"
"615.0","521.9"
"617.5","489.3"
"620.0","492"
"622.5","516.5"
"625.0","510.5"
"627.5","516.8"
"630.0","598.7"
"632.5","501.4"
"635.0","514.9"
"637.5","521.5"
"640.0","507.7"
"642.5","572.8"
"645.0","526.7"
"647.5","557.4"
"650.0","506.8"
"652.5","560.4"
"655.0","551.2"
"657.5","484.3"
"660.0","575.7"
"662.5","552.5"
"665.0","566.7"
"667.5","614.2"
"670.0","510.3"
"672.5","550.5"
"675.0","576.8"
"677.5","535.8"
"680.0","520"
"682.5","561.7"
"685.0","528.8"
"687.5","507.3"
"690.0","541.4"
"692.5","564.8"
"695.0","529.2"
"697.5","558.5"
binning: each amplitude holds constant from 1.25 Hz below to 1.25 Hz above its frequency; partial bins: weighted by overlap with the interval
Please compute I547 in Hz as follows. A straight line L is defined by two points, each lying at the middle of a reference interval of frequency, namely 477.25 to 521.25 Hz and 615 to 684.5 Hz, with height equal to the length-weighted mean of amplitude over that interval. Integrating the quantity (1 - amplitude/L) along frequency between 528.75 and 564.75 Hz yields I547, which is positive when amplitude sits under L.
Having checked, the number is -3.52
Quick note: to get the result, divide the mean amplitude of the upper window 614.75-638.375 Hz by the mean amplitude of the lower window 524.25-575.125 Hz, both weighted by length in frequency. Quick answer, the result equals 1.07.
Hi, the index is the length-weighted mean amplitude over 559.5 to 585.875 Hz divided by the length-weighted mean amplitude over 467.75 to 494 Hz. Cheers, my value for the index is 1.2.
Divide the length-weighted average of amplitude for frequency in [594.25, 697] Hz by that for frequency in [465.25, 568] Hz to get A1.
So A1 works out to 1.2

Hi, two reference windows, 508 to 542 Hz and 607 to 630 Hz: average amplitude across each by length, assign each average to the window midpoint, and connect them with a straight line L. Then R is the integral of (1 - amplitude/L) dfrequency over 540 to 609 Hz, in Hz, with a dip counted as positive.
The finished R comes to -2.4 Hz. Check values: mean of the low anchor 428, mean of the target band 485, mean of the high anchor 506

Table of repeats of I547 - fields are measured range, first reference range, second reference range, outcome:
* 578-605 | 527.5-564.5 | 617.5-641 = 1.9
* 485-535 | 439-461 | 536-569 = 8.9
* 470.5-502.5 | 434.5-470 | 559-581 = 7.1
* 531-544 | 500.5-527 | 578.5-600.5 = -0.8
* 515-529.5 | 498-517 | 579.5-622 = 0.0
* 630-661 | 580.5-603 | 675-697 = -1.6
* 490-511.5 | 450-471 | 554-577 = 4.5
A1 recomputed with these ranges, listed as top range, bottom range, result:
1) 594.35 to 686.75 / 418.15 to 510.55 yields 1.14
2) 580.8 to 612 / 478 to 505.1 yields 1.21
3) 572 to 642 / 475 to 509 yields 1.27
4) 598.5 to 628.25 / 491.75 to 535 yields 1.18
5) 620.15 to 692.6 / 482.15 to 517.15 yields 1.36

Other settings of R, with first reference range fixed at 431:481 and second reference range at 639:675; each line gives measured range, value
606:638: 1.6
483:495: 3.0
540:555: 1.4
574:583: 1.1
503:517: 2.8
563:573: 0.3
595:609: 1.5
